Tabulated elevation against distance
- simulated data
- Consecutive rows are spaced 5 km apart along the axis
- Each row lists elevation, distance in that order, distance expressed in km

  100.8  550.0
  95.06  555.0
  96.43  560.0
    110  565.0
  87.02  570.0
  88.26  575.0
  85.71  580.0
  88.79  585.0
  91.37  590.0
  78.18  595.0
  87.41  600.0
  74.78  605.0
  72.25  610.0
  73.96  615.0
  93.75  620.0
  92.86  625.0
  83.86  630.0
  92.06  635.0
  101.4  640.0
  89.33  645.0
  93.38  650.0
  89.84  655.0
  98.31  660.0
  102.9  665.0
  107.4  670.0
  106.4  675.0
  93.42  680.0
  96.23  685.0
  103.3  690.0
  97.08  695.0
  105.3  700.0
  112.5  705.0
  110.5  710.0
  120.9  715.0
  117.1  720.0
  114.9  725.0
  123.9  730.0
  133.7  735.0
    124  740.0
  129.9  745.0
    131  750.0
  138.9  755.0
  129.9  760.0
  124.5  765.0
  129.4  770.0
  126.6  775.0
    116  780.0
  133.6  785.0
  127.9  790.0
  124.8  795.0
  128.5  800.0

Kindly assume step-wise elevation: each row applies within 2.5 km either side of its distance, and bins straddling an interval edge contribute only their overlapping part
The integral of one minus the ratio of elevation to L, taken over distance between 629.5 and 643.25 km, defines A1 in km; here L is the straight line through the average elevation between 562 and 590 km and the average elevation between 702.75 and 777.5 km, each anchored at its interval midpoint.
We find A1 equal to 1.38 km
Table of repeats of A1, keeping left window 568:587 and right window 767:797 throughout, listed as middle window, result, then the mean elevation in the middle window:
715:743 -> -1.5 km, 123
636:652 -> 0.9 km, 94.5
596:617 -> 3.5 km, 77.3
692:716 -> 0.7 km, 108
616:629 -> 0.8 km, 90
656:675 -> 0.4 km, 102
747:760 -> -1.4 km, 134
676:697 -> 1.9 km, 98.2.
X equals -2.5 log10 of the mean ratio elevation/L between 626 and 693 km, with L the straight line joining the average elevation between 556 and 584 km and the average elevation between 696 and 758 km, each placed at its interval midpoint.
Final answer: 0.13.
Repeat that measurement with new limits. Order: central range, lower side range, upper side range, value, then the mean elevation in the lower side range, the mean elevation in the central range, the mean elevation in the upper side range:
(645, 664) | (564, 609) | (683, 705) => 0.03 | 86.7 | 94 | 102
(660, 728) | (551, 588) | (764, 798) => 0.06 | 93.3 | 107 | 126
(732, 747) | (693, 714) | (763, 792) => -0.11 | 108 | 129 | 126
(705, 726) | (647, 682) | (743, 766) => 0.02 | 98.7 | 116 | 131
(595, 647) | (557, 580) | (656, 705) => 0.14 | 94.4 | 85.8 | 101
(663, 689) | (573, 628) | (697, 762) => 0.05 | 84.3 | 101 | 122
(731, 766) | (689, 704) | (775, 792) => -0.12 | 103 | 130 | 126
